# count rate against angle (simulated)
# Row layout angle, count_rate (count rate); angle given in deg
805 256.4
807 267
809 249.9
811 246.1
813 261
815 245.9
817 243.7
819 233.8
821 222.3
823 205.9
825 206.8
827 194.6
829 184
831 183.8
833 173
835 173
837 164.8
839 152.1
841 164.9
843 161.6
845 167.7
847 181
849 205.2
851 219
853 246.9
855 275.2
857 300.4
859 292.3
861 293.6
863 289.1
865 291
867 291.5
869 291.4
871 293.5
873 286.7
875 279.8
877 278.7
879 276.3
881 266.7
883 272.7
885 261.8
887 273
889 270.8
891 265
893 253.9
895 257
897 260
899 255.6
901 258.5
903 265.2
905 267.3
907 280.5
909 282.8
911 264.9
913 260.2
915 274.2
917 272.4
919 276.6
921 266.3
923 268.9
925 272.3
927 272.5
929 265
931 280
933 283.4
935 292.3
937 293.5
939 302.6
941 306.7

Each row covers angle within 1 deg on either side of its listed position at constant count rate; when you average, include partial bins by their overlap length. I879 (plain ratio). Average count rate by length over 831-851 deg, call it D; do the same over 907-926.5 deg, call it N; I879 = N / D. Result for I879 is 1.56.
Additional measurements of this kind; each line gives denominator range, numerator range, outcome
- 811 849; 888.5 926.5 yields 1.35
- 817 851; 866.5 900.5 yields 1.44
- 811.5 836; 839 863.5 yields 1.08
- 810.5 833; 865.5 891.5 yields 1.28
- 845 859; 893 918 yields 1.12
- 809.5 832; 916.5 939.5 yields 1.26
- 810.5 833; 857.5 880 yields 1.32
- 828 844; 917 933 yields 1.61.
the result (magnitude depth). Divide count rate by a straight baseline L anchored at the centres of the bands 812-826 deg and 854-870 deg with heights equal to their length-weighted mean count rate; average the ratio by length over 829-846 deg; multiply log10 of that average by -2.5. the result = 0.46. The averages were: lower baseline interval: 231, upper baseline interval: 291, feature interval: 169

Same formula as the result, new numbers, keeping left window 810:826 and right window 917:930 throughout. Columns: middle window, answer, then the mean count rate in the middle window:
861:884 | -0.128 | 284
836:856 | 0.247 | 194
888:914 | -0.009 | 265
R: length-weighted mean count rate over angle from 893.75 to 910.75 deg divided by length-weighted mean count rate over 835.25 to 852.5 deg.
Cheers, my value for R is 1.48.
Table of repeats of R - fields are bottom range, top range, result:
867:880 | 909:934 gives 0.95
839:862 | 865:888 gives 1.25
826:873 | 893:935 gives 1.19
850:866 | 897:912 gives 0.97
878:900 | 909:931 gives 1.02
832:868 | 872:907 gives 1.19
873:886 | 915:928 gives 0.99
